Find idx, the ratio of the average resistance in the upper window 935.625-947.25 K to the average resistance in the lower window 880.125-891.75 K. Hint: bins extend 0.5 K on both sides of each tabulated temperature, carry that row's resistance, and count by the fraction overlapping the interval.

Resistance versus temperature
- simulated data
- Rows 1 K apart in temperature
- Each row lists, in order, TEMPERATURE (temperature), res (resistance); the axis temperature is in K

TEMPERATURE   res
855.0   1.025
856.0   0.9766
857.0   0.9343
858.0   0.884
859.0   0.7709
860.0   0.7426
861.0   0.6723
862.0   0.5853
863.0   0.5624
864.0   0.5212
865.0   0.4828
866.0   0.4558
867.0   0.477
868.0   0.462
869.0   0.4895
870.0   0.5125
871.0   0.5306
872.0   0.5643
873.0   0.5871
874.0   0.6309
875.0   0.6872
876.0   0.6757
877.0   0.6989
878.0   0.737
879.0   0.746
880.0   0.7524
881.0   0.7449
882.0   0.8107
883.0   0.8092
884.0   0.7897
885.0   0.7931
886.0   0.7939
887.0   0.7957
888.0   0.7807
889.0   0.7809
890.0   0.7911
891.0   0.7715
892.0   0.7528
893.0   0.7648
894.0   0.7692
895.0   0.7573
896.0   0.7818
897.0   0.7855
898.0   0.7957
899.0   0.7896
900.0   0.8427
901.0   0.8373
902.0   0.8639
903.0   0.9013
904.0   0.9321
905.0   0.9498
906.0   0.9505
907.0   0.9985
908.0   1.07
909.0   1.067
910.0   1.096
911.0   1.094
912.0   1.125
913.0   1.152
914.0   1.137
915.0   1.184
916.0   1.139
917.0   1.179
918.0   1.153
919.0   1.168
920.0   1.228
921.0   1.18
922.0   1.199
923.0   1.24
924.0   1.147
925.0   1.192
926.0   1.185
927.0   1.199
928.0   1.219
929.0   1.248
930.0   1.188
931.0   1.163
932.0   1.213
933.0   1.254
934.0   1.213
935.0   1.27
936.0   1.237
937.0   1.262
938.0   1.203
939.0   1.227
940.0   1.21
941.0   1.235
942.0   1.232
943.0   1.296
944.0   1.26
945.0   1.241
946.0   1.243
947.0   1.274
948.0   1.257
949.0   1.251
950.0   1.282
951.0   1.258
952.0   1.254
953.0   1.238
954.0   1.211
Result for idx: 1.58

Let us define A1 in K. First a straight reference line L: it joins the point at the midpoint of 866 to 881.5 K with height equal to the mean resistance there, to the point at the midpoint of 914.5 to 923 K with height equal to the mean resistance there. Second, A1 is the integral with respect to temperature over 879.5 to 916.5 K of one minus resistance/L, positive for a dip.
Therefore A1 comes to 1.1 K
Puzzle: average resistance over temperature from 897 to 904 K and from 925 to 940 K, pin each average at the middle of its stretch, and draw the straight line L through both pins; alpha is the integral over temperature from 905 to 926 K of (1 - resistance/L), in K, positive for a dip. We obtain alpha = -2.4 K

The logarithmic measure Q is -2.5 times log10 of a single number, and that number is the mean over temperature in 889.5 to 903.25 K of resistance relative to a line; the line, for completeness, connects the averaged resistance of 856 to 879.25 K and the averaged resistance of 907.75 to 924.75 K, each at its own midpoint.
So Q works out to 0.18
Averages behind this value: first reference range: 0.633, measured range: 0.798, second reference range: 1.15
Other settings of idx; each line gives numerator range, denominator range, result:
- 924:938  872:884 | 1.70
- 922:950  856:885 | 1.86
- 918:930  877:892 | 1.55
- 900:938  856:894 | 1.63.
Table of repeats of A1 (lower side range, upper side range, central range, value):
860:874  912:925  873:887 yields -0.8 K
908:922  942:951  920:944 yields -0.2 K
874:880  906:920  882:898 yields 1.3 K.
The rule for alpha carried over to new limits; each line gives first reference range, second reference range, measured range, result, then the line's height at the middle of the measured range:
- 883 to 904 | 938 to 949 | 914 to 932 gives -2.1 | 1.06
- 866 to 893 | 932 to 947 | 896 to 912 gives -0.3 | 0.914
